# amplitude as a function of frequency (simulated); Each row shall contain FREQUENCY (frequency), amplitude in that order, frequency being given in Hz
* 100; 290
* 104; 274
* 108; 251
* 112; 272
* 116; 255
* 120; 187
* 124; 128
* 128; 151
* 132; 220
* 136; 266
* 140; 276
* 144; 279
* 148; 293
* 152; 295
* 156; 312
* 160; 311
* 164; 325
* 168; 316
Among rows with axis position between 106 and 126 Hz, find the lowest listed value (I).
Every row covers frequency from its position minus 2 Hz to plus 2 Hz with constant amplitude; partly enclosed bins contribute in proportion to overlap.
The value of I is 128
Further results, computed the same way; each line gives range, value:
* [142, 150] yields 279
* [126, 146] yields 151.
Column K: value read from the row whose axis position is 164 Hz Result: 325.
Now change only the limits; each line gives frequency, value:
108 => 251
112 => 272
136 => 266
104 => 274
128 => 151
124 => 128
